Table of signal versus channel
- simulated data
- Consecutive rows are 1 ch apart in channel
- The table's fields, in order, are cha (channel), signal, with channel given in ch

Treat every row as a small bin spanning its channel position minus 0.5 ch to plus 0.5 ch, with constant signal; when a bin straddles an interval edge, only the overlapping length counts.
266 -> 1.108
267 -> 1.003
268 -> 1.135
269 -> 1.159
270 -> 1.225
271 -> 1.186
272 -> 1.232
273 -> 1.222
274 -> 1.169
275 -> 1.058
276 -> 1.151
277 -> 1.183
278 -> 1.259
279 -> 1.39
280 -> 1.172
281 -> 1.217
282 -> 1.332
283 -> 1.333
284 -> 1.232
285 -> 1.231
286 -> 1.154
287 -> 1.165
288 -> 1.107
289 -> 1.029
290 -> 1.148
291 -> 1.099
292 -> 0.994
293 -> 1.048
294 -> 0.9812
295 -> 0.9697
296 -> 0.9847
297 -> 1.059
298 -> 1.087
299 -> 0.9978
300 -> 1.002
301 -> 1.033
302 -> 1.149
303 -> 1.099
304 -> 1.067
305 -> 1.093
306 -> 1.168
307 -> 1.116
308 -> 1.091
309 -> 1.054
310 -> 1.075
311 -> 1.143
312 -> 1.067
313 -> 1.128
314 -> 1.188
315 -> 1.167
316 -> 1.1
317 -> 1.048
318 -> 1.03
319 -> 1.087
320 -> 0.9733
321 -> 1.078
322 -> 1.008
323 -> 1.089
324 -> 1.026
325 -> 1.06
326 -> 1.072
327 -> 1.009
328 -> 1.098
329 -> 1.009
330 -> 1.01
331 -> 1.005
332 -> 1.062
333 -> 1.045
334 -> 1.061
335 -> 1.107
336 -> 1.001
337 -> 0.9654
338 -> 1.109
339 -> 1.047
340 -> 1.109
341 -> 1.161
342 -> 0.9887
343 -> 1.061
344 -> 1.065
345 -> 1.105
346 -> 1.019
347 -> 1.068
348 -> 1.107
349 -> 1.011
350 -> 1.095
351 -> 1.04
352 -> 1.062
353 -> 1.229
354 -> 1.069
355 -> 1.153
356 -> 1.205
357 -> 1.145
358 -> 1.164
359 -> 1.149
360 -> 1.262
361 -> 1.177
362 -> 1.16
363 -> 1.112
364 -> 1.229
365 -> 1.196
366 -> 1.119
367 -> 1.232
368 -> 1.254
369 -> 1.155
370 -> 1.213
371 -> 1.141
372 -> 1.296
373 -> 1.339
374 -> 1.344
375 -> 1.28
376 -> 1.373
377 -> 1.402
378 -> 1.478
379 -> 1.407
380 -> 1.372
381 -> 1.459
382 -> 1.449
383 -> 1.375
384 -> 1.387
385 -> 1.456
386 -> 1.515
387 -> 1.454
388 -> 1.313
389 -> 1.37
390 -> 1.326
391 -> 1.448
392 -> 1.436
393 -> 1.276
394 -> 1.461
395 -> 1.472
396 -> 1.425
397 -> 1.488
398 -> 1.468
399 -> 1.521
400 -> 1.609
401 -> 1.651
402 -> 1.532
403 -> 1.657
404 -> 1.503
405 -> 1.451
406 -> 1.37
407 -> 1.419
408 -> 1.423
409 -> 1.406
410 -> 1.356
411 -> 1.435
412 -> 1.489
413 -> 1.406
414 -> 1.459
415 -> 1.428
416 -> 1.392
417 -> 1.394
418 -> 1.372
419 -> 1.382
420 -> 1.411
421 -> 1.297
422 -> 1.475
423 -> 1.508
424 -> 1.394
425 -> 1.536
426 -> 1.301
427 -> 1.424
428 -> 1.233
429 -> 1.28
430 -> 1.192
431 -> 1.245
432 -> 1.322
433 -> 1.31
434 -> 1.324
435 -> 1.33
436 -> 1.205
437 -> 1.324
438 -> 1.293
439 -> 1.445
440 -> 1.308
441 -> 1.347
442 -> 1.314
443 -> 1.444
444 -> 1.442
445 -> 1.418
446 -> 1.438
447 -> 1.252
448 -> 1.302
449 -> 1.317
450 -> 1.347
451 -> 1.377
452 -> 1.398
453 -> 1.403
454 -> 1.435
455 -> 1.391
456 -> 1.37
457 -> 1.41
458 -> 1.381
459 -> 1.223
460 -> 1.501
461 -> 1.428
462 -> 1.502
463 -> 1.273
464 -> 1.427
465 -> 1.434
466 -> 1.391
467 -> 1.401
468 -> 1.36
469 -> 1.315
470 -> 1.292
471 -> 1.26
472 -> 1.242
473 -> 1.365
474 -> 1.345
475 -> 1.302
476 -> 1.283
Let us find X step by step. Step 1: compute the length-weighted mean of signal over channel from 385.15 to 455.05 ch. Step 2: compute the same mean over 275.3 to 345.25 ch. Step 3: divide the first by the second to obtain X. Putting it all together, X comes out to 1.3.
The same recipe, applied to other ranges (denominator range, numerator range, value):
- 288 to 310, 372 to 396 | 1.32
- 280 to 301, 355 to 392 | 1.17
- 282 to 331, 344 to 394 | 1.16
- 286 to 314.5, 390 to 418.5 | 1.35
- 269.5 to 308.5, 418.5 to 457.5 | 1.20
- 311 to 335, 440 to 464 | 1.29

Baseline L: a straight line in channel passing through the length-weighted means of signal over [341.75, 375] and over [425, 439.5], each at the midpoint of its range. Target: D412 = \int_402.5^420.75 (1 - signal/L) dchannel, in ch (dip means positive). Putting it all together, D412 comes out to -2.3 ch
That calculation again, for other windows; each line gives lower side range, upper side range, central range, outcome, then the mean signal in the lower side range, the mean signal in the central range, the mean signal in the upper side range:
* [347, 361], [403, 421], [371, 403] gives -3.2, 1.13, 1.42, 1.42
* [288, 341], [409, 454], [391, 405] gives -2.4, 1.06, 1.5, 1.37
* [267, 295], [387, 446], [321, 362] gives 6.1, 1.16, 1.08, 1.4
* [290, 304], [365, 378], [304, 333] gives 0.9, 1.04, 1.07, 1.27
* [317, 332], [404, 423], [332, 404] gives -1.8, 1.04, 1.26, 1.41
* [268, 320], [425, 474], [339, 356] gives 1.6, 1.13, 1.09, 1.35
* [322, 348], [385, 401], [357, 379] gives 0.6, 1.05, 1.24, 1.45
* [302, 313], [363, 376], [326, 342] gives 1.5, 1.1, 1.05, 1.23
